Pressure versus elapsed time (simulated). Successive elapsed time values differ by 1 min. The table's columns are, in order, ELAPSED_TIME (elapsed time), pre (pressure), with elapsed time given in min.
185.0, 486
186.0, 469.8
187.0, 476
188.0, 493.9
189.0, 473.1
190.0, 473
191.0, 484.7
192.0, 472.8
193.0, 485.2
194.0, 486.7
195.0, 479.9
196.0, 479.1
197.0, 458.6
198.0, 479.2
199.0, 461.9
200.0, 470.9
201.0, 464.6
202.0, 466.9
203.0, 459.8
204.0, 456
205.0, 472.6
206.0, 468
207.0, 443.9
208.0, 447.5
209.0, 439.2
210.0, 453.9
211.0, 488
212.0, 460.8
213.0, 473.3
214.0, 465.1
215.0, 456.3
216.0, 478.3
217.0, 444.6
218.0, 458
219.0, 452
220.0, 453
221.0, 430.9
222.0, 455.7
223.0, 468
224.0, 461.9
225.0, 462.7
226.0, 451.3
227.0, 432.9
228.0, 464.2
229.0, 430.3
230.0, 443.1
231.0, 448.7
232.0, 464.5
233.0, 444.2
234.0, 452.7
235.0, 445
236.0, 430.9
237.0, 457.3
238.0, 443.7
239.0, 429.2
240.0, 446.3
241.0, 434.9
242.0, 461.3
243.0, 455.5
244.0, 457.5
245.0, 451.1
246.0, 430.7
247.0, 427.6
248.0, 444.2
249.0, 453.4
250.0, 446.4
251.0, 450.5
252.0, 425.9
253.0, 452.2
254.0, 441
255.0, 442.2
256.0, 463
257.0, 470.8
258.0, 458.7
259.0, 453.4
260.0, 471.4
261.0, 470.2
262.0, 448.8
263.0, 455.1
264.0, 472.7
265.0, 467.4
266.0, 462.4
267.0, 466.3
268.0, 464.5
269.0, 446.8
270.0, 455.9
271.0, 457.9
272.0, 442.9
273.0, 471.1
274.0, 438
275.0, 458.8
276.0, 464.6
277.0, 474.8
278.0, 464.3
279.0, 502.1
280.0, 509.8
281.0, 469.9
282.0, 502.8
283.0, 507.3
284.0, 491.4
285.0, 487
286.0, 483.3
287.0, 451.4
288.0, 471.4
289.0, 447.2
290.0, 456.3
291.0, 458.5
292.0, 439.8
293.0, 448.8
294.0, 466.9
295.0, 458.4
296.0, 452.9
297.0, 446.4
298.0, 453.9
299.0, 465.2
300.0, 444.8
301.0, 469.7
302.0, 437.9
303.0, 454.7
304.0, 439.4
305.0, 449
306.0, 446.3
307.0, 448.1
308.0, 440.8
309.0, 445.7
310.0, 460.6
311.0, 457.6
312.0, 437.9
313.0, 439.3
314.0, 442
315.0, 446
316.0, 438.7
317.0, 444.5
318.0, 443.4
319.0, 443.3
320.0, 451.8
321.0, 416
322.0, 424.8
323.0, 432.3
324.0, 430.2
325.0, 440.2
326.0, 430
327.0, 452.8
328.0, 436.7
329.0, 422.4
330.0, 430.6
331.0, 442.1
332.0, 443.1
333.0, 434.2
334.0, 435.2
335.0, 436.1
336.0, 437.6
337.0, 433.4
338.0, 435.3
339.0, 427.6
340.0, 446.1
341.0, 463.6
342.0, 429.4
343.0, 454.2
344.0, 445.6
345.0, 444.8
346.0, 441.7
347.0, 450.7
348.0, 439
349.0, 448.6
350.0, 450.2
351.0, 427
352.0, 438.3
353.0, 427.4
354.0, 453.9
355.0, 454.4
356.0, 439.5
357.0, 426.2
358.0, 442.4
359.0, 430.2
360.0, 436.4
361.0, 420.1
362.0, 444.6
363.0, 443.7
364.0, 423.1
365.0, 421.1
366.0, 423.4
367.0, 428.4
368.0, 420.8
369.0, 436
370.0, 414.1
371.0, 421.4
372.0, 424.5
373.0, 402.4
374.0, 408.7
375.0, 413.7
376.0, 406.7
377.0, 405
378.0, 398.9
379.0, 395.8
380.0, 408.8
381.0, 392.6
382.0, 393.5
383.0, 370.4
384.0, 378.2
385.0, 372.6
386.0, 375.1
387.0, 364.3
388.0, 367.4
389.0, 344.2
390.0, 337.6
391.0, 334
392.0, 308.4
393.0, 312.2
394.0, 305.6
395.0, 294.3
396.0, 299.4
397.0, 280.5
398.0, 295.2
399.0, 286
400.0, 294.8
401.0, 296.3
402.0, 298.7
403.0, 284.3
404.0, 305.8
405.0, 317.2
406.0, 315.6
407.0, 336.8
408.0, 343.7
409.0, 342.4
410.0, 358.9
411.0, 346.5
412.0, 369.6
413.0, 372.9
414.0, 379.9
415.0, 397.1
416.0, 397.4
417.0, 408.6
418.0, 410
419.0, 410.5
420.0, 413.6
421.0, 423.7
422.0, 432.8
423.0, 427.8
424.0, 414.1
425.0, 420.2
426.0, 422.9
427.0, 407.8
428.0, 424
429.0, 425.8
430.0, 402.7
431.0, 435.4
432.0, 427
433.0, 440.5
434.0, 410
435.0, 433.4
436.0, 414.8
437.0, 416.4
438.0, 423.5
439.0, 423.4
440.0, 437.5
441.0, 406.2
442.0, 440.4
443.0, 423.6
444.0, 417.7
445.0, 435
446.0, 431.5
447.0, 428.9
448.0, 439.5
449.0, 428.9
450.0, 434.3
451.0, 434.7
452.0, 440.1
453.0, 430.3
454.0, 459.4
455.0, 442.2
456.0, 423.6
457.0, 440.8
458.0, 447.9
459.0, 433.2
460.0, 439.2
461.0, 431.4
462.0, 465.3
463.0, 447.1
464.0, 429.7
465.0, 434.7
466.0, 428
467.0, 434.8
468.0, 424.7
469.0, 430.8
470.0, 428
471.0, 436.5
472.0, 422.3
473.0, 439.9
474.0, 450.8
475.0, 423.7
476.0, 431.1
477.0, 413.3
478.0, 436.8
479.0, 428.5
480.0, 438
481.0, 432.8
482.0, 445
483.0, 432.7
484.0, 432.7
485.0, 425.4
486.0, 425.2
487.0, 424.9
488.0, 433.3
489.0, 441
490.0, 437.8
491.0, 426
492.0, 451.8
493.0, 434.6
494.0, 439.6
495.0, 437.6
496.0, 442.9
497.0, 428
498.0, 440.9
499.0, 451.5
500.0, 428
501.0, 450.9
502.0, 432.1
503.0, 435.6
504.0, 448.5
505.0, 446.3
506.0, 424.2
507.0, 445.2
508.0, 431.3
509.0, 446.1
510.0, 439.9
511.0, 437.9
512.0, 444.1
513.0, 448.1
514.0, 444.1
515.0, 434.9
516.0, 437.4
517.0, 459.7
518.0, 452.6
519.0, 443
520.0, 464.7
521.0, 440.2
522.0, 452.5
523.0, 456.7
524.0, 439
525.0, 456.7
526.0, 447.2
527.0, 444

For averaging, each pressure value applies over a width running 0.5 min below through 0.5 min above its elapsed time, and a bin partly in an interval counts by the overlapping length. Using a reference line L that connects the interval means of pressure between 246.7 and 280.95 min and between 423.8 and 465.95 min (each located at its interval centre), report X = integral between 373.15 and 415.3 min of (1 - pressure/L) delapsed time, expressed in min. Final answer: 8.7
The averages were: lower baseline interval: 459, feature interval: 348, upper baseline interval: 430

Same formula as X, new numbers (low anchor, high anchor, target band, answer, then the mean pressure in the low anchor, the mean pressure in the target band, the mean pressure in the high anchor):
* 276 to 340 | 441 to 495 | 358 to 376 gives 0.84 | 451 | 424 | 434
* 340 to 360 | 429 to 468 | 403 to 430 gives 3.17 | 442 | 384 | 432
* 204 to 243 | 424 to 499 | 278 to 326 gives -0.96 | 453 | 455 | 432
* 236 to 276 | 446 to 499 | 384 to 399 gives 3.86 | 452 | 328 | 435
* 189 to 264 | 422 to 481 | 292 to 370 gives 0.61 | 456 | 441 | 430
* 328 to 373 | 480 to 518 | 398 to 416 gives 4.28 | 436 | 333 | 439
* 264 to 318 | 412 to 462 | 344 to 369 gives 0.38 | 459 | 437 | 424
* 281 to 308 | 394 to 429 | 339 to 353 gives -0.91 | 461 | 443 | 360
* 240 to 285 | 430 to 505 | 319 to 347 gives 0.82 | 461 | 438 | 434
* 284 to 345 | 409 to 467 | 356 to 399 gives 4.76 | 446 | 386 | 421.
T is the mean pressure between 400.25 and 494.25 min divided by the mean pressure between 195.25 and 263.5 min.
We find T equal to 0.91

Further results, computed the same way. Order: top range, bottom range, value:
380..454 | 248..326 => 0.84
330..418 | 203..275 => 0.87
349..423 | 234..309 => 0.84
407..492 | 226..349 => 0.94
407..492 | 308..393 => 1.00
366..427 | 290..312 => 0.82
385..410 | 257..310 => 0.69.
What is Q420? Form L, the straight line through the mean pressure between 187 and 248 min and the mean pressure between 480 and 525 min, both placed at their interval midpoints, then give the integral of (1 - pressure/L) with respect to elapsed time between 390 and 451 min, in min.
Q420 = 8.8 min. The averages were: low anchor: 458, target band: 381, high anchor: 440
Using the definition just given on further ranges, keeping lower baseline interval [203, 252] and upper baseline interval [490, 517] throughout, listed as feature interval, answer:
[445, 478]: 0.5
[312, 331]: 0.4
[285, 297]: -0.3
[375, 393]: 2.9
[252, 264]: -0.2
